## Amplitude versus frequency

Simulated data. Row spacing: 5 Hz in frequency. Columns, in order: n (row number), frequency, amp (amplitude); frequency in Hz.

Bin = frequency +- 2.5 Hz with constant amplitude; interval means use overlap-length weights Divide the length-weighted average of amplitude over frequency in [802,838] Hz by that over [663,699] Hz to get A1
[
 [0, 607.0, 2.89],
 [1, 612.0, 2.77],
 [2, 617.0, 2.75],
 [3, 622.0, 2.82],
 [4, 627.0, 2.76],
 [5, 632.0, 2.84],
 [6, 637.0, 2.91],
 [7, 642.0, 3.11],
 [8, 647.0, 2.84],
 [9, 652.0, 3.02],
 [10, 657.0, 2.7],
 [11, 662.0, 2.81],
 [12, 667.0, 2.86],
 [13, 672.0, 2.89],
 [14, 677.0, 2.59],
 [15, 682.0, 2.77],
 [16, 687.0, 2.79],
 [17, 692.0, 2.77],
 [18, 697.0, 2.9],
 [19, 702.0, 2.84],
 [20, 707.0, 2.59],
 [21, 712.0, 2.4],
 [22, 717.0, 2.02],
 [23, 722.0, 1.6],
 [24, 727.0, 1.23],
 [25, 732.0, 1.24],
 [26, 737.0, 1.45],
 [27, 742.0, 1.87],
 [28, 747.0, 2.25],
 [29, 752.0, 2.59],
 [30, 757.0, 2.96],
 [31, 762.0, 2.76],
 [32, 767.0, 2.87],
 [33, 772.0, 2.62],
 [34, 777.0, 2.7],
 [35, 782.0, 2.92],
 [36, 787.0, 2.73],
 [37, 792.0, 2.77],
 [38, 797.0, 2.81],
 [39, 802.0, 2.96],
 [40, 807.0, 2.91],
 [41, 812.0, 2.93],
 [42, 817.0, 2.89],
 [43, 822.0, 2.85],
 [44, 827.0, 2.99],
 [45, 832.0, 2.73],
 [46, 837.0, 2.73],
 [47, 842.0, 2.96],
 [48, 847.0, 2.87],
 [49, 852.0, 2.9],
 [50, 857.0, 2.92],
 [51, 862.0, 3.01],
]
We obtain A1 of 1.03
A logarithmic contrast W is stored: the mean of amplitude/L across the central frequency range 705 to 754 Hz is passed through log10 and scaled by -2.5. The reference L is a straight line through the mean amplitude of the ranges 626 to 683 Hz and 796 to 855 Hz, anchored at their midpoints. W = 0.438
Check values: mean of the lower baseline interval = 2.85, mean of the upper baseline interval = 2.88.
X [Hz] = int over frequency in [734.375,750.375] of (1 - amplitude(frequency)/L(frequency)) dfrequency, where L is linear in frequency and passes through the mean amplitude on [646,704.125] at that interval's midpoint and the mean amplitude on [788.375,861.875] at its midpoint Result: 5.3 Hz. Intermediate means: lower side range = 2.81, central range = 1.89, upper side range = 2.88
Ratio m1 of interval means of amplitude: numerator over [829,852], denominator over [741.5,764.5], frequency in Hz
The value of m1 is 1.12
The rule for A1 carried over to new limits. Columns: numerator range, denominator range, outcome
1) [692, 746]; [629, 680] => 0.72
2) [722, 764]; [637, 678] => 0.70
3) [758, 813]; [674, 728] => 1.15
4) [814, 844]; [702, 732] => 1.44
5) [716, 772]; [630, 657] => 0.72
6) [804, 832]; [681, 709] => 1.04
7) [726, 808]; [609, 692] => 0.87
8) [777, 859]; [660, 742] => 1.22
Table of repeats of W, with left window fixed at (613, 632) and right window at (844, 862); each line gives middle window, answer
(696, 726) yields 0.22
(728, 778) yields 0.24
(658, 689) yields 0.01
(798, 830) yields -0.01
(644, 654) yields -0.05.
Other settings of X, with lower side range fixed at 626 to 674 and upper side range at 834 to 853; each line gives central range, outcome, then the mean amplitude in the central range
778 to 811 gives 0.2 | 2.85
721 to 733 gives 6.4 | 1.34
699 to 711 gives 0.8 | 2.68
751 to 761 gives 0.2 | 2.8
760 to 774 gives 0.5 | 2.75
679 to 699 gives 0.5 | 2.8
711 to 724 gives 4.0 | 1.98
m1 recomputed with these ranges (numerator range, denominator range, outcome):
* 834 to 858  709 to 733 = 1.64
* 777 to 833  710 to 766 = 1.39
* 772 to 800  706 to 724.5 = 1.31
